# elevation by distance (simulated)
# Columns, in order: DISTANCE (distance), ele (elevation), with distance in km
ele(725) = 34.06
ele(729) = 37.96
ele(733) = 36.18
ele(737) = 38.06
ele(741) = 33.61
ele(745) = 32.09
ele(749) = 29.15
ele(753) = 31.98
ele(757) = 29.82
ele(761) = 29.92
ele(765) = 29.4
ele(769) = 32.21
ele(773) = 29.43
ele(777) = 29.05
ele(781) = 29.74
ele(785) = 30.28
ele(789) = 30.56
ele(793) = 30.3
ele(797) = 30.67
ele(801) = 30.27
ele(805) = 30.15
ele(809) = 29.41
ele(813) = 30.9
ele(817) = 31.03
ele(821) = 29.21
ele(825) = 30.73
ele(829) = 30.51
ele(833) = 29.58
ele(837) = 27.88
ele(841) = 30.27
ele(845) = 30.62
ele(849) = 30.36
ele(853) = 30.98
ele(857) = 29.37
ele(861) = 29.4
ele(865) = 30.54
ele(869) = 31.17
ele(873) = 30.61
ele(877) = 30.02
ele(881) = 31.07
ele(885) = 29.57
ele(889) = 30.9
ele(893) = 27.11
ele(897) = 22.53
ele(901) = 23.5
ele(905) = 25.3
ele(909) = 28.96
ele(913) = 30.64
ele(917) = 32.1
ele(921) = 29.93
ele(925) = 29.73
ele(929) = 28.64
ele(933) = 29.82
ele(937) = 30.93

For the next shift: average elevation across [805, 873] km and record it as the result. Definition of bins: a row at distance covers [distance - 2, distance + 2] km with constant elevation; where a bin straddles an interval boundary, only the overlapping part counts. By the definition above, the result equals 30.1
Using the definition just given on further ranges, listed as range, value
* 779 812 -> 30.2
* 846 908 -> 28.9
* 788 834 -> 30.3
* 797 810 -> 30.1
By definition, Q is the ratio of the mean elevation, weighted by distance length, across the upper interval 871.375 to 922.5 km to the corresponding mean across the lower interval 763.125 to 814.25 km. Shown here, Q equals 0.95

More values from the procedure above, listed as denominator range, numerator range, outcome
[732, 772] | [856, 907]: 0.89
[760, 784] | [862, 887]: 1.02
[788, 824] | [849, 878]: 1.00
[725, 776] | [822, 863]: 0.92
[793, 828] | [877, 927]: 0.94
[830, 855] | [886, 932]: 0.94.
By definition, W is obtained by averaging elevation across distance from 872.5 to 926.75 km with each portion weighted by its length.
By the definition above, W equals 28.7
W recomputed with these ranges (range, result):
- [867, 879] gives 30.6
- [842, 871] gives 30.3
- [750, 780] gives 30.2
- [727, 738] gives 37.3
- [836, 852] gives 30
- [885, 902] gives 26.6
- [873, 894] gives 29.9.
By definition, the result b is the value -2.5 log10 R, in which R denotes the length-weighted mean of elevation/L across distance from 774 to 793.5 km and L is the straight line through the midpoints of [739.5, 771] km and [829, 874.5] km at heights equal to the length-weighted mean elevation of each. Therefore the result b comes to 0.03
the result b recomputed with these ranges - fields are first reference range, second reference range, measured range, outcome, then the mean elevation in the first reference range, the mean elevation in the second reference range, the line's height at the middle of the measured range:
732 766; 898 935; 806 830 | 0.02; 32.2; 28.6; 30.7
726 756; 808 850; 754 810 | 0.07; 34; 30.1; 32.2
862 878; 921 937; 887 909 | 0.15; 30.5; 29.7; 30.1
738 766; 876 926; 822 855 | -0.02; 31.2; 28.5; 29.6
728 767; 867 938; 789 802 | 0.04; 32.7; 29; 31.5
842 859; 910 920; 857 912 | 0.08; 30.3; 31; 30.7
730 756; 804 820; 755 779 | 0.09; 33.5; 30.3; 32.4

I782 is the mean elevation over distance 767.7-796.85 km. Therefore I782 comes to 30.2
